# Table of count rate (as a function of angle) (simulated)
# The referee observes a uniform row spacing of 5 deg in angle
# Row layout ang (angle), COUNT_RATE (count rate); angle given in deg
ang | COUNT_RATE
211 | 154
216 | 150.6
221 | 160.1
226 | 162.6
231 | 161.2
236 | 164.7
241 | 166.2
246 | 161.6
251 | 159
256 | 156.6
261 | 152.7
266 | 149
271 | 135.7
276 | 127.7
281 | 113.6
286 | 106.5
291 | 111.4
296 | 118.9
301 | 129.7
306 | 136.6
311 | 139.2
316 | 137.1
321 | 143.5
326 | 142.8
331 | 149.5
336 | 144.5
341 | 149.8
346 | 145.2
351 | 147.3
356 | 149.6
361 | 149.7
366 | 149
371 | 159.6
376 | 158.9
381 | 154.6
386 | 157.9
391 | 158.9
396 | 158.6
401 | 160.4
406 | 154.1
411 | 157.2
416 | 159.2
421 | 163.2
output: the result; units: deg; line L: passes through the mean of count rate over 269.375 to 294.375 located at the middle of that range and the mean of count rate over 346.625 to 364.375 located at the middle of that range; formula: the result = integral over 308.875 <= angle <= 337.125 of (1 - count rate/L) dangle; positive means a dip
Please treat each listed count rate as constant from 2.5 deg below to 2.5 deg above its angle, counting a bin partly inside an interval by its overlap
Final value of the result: -1.6 deg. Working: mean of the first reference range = 118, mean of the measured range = 143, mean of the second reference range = 148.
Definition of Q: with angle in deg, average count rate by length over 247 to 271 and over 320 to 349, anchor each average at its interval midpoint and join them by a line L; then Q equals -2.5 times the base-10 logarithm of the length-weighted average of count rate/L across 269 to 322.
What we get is 0.18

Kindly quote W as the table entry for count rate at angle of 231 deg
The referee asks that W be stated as 161.2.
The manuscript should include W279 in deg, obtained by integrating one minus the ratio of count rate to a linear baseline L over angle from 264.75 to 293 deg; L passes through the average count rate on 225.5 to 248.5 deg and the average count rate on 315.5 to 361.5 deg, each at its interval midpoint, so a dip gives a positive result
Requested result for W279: 6.0 deg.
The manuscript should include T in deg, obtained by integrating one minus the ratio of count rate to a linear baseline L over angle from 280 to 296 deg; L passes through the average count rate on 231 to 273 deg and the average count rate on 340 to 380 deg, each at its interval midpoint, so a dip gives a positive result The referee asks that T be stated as 4.46 deg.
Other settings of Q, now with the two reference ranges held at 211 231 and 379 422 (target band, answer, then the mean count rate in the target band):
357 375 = 0.04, 153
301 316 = 0.16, 136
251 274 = 0.06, 149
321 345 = 0.08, 146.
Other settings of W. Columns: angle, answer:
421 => 163.2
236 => 164.7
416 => 159.2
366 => 149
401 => 160.4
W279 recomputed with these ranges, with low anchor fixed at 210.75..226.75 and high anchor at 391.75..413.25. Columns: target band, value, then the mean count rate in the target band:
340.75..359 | 1.1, 148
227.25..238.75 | -0.5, 163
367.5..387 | 0.0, 157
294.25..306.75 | 2.3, 128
